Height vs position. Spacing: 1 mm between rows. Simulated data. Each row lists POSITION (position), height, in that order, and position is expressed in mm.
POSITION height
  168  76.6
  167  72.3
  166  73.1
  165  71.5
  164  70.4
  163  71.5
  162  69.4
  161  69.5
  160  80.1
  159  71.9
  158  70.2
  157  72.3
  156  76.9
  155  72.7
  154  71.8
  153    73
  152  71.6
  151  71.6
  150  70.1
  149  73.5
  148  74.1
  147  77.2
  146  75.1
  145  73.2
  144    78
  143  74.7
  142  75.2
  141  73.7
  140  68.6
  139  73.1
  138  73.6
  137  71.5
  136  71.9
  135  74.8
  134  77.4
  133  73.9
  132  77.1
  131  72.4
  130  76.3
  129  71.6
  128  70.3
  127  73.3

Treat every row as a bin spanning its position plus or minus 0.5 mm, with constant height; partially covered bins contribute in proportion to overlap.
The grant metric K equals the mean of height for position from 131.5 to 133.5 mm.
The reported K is 75.5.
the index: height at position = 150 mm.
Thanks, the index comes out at 70.1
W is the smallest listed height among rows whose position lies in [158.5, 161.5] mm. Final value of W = 69.5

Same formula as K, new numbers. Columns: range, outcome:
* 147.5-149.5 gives 73.8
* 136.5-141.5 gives 72.1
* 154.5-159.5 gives 72.8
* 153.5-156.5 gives 73.8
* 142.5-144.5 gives 76.3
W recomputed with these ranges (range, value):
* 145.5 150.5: 70.1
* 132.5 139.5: 71.5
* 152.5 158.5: 70.2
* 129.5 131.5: 72.4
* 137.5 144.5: 68.6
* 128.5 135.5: 71.6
